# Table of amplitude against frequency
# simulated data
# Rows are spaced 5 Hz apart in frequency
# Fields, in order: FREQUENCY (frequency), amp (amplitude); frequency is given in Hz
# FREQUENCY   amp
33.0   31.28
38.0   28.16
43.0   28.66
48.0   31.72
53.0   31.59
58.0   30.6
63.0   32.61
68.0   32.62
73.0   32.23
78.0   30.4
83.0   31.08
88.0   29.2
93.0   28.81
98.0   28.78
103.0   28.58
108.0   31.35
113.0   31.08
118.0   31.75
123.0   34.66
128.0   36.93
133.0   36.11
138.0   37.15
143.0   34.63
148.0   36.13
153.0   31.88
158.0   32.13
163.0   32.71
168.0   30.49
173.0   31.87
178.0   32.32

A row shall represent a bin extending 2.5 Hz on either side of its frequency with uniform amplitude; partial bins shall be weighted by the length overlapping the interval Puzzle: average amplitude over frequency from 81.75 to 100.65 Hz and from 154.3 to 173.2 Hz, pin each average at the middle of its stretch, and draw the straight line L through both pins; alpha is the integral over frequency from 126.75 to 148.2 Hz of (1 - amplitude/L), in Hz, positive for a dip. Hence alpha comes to -3.6 Hz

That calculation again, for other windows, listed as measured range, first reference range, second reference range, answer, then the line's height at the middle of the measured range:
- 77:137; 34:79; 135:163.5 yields 1.94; 32.8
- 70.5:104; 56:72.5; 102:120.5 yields 1.63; 31.5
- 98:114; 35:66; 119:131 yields 1.92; 34.1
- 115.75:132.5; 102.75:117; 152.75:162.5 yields -1.87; 31.2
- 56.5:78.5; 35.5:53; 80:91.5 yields -1.41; 29.9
